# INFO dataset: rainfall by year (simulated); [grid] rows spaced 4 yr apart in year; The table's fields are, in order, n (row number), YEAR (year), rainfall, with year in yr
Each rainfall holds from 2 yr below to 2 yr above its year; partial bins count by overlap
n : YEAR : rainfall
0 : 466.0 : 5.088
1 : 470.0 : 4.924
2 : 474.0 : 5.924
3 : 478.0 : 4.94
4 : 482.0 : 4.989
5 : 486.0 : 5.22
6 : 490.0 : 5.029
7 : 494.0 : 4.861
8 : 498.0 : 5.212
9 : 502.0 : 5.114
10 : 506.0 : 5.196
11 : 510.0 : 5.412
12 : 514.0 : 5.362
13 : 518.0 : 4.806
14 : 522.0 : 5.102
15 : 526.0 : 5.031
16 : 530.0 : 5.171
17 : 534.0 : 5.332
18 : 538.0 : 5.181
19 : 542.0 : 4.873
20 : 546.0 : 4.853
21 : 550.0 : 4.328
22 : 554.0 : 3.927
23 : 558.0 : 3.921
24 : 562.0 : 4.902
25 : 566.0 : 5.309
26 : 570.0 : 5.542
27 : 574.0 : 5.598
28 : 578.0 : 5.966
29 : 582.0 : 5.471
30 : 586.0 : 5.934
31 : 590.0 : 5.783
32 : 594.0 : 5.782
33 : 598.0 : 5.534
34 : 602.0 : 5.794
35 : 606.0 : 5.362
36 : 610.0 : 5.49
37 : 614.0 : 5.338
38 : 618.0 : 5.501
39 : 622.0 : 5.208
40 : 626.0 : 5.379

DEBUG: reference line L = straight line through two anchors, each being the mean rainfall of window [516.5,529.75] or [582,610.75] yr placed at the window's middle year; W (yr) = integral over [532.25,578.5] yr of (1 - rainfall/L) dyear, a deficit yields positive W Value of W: 3.11 yr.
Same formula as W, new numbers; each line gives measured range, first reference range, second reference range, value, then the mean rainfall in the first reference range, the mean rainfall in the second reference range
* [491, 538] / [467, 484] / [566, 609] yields 1.8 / 5.19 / 5.66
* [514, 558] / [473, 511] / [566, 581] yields 4.6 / 5.16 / 5.63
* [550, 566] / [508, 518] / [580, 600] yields 3.3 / 5.27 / 5.7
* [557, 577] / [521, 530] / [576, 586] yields 1.6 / 5.09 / 5.76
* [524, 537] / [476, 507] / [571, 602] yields 0.4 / 5.07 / 5.72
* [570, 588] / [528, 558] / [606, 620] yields -2.2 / 4.75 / 5.43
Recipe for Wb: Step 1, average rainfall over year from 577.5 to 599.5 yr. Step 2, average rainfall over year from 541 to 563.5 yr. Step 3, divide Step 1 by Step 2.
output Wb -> 1.29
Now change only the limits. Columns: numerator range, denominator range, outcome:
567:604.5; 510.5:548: 1.12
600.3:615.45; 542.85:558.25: 1.27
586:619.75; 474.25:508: 1.09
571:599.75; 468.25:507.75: 1.11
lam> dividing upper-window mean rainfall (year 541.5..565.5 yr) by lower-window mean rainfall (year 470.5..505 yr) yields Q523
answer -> 0.9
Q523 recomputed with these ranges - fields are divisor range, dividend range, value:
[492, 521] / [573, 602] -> 1.12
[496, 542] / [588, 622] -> 1.08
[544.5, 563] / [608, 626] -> 1.24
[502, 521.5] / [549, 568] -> 0.87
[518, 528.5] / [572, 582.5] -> 1.14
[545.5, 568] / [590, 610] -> 1.24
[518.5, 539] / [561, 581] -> 1.07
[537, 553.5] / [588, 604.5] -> 1.21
